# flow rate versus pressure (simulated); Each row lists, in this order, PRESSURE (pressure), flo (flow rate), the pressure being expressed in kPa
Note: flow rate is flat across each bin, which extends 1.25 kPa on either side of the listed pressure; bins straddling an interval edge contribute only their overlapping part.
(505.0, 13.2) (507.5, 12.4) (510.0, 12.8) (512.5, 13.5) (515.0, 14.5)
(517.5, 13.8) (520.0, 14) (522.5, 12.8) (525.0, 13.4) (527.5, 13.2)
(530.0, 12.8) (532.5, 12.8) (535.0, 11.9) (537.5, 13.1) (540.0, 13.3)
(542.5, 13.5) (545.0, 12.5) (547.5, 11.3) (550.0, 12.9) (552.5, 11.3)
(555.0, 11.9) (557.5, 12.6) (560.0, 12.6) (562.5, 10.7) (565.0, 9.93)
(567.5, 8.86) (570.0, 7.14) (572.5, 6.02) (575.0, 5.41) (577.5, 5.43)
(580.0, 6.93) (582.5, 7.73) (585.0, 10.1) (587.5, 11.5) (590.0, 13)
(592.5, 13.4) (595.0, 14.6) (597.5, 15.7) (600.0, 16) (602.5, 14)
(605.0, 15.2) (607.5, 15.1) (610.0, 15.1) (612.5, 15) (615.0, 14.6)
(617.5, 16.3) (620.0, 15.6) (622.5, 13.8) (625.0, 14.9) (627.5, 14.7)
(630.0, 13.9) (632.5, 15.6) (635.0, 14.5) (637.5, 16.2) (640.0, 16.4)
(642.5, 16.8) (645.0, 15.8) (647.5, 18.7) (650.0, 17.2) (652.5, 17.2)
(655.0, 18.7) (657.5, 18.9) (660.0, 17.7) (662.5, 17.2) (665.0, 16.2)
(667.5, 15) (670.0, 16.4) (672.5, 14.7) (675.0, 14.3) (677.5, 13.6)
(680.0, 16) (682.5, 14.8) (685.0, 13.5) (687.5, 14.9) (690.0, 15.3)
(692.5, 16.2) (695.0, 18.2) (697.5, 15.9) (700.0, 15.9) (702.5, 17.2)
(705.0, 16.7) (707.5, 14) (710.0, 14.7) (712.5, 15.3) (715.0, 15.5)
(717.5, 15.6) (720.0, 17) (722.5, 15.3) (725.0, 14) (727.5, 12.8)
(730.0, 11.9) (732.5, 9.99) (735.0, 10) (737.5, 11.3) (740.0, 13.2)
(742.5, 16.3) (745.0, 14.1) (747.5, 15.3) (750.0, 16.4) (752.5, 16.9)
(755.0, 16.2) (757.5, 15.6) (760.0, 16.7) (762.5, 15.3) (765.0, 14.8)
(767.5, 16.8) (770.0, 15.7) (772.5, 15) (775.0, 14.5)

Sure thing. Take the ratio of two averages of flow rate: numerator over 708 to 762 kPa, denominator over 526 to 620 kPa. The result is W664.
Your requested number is 1.2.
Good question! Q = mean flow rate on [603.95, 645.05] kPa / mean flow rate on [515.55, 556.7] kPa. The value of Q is 1.2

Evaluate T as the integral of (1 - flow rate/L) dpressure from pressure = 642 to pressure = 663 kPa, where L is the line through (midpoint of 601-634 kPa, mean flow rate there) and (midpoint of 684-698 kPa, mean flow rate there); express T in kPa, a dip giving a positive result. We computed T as -3.2 kPa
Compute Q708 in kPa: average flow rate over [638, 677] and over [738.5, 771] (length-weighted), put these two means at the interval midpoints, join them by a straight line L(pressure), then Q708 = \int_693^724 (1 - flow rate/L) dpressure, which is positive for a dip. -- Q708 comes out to 0.4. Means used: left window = 16.7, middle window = 15.9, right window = 15.6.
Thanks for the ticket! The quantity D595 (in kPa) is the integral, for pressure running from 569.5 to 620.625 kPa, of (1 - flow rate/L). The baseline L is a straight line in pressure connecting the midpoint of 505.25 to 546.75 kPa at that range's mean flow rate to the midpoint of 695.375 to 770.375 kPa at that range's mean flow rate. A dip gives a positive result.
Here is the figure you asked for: 6.1 kPa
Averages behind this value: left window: 13.1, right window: 14.9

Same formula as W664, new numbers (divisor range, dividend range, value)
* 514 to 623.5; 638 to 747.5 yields 1.25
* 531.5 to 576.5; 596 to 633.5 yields 1.37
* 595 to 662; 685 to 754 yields 0.93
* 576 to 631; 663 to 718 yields 1.17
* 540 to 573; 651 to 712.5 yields 1.44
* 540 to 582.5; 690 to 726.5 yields 1.58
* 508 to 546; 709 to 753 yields 1.07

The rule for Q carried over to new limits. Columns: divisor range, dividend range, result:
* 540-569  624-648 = 1.34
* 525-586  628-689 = 1.50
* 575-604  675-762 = 1.30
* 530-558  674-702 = 1.23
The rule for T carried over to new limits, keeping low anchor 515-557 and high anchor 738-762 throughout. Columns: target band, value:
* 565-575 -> 4.4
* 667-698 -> -1.3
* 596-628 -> -3.0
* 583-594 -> 1.4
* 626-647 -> -2.3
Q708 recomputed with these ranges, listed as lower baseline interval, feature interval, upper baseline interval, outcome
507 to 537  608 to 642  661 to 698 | -1.1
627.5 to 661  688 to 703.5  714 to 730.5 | -1.0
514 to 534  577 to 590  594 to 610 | 5.1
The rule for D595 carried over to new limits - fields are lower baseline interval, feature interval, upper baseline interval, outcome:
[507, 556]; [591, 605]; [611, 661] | 0.2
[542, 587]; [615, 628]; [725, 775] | -4.4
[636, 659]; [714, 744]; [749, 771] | 5.2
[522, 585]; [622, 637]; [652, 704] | -0.7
